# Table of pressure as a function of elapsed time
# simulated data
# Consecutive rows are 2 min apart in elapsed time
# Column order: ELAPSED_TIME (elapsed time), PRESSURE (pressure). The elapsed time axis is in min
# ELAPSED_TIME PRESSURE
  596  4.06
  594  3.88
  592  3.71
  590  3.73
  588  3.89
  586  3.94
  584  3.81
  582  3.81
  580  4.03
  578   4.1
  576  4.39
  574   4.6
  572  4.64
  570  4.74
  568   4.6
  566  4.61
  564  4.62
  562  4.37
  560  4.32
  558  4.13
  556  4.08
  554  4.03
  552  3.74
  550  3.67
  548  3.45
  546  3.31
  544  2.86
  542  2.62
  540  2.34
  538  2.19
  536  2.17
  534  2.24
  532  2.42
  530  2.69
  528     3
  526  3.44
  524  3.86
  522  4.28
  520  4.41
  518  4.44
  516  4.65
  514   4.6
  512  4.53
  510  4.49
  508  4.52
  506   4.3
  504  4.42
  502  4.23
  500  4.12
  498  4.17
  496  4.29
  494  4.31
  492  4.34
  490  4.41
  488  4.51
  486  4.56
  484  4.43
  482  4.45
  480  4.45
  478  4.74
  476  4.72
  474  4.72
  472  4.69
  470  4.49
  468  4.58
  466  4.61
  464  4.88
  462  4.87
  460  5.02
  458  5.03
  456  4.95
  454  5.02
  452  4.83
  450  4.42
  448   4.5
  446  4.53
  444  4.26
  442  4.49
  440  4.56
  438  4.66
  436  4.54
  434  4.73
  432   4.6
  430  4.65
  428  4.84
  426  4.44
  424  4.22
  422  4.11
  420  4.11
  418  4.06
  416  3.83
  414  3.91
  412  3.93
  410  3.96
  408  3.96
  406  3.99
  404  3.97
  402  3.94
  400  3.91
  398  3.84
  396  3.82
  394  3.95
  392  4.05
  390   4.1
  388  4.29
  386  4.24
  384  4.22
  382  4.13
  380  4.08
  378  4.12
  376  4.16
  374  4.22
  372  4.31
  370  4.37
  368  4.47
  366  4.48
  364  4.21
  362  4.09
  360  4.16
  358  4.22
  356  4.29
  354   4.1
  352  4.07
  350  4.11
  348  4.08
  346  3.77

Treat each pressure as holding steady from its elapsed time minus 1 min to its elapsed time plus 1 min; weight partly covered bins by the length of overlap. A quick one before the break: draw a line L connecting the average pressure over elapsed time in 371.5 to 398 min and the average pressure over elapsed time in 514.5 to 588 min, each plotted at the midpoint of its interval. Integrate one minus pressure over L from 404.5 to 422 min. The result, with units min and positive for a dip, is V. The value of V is 0.3 min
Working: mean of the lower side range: 4.12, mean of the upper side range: 3.75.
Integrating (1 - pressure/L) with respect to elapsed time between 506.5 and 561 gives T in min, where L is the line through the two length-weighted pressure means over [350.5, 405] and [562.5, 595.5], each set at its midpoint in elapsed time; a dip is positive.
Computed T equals 7.8 min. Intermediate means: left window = 4.14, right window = 4.19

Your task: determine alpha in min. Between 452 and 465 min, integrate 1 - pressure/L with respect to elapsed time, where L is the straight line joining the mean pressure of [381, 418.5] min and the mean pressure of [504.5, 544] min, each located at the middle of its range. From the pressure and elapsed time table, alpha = -4.02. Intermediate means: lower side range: 4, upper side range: 3.53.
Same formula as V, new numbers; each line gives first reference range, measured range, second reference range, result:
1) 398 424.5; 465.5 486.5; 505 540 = -4.5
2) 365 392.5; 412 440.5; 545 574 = -0.9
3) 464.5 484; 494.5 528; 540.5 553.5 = -2.9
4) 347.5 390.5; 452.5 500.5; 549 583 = -4.2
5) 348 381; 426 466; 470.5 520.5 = -3.0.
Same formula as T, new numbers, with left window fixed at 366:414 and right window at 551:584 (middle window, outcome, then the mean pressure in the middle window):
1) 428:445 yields -1.8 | 4.58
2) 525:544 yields 7.5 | 2.58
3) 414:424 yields 0.2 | 4.04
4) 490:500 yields -0.2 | 4.28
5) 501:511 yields -0.4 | 4.39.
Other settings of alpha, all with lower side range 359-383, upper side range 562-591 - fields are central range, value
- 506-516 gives -0.6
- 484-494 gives -0.5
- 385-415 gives 1.7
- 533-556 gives 6.7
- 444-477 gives -3.8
